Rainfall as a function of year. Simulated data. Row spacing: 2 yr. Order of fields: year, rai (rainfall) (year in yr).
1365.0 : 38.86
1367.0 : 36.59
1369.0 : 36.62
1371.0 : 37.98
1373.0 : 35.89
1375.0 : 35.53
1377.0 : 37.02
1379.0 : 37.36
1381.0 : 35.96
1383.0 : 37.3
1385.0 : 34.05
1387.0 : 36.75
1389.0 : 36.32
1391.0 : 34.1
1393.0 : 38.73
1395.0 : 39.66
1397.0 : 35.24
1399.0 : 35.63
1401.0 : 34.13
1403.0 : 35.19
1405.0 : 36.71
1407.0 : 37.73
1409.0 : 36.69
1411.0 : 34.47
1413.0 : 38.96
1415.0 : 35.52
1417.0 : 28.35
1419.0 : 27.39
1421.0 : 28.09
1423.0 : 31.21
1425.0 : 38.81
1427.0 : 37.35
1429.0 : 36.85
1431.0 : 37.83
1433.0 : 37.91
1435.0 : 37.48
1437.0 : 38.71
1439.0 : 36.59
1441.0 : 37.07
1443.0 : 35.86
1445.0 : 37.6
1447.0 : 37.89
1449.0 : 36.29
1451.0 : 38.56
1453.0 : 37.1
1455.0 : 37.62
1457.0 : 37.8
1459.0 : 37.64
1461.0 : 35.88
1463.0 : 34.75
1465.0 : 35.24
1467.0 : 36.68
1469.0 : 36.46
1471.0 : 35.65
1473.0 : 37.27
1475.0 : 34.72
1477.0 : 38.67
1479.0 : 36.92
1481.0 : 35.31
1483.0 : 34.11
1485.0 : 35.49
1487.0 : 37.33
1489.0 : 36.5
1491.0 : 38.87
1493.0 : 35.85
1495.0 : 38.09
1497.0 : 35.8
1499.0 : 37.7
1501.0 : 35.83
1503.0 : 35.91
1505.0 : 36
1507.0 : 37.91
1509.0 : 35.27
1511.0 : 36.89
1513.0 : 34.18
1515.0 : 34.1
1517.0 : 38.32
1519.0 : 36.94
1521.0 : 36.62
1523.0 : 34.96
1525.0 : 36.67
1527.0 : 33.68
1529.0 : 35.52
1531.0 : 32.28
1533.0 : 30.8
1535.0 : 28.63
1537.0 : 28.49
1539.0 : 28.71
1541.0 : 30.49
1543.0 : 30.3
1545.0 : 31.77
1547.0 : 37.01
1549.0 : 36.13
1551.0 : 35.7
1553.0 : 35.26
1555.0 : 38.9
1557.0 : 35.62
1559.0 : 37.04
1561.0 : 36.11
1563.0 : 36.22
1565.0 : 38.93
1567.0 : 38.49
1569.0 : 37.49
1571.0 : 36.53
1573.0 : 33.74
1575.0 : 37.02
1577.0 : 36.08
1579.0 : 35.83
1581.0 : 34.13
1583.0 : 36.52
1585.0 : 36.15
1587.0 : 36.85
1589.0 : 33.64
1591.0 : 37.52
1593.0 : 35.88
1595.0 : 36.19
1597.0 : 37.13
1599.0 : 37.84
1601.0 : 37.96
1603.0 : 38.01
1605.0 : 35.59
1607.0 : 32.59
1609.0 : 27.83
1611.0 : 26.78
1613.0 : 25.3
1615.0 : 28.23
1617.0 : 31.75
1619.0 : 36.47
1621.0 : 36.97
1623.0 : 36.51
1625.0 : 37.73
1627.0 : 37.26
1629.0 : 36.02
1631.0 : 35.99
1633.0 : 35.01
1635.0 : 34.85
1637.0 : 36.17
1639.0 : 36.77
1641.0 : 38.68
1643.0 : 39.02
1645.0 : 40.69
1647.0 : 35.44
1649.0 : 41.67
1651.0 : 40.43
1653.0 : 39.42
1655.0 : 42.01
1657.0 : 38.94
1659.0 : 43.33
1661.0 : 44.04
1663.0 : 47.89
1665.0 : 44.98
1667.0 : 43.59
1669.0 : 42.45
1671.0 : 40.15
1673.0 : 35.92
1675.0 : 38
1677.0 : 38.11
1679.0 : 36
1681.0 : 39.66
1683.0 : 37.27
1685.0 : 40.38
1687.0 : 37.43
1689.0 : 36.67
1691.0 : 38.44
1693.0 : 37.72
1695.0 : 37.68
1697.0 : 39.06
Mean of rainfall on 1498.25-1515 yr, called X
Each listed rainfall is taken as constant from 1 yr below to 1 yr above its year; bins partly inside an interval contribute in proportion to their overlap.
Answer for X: 36.1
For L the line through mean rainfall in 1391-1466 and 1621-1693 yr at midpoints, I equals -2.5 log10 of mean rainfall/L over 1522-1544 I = 0.17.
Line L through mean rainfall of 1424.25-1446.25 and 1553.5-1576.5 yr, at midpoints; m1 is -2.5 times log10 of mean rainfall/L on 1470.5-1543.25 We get 0.06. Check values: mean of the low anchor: 37.4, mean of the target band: 35.1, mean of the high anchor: 36.9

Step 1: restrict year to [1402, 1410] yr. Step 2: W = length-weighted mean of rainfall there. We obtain 36.6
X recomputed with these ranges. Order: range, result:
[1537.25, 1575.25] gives 35.2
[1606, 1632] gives 33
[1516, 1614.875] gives 34.7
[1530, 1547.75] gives 30.9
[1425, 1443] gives 37.5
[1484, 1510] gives 36.7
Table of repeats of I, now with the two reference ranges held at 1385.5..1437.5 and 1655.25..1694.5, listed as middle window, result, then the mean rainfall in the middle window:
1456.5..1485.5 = 0.01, 36.2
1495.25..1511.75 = 0.02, 36.5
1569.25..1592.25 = 0.08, 35.9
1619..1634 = 0.08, 36.5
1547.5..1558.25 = 0.05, 36.4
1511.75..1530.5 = 0.05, 35.6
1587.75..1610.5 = 0.10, 35.3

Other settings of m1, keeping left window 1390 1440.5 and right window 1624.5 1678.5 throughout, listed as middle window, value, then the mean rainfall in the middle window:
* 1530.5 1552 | 0.18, 31.8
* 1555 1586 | 0.05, 36.5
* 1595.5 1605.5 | 0.04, 37.3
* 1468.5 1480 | 0.00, 36.6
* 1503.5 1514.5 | 0.03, 36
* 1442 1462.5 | -0.03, 37.2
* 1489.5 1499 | -0.01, 37.2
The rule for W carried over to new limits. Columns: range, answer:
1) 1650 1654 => 39.9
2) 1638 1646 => 38.8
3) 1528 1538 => 31.1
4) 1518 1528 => 35.8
